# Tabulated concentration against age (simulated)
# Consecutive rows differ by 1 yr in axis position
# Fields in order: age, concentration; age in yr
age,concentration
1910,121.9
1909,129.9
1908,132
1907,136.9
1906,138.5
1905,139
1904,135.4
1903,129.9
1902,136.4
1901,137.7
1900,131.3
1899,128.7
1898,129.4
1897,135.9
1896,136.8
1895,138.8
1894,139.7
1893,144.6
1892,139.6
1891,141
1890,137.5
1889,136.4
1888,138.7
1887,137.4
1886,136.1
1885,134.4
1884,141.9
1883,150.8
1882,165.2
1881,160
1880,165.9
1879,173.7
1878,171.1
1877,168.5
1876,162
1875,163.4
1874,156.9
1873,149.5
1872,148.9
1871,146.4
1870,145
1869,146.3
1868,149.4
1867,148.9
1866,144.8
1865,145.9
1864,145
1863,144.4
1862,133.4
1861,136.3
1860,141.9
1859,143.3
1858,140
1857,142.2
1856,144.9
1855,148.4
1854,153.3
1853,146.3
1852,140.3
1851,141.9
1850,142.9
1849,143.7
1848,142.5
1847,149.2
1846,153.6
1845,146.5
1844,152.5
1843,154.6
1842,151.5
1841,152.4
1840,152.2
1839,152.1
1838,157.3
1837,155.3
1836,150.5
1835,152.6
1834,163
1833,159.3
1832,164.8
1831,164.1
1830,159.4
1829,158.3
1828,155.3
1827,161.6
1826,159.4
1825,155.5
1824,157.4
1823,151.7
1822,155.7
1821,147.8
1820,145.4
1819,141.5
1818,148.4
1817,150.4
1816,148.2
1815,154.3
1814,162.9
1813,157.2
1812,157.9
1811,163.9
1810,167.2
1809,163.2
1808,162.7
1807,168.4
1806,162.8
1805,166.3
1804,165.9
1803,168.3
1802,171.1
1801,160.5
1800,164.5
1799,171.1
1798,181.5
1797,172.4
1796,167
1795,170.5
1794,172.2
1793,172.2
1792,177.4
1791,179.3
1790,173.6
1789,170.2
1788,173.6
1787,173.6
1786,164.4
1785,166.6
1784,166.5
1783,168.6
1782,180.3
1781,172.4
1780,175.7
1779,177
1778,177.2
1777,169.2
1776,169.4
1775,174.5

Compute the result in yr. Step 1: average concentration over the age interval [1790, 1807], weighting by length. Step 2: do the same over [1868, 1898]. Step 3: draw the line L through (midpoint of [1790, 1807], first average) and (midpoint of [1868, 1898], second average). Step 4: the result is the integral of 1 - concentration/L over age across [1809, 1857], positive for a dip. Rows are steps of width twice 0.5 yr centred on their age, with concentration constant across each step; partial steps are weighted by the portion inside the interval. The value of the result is 2.45 yr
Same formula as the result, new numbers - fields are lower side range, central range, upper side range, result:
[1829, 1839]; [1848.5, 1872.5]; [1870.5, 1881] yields 2.3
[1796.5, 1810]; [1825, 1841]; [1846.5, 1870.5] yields -0.3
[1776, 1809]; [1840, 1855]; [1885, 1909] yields 0.4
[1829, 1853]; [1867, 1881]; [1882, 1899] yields -1.3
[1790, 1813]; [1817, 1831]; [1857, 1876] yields 0.6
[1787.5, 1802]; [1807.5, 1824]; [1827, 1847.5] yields 0.9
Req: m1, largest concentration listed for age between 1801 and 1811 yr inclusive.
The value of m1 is 171.1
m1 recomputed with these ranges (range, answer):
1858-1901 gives 173.7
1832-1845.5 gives 164.8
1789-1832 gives 181.5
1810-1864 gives 167.2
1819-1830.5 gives 161.6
